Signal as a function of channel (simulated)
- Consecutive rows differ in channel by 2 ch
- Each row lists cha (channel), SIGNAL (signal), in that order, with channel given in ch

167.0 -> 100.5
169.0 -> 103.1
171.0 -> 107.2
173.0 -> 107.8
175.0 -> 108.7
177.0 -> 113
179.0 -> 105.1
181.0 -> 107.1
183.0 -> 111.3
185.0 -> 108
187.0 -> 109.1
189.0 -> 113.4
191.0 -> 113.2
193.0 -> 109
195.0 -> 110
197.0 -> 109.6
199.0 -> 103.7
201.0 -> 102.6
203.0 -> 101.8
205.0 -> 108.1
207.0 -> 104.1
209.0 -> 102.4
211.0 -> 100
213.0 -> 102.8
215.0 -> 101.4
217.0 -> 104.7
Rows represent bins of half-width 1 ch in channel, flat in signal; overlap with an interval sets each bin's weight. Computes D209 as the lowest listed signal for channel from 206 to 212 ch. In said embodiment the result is 100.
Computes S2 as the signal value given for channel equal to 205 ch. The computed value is 108.1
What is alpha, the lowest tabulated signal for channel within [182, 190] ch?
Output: 108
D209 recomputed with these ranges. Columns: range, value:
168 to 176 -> 103.1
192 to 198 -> 109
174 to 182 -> 105.1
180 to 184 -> 107.1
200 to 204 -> 101.8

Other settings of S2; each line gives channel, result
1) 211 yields 100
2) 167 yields 100.5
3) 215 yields 101.4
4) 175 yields 108.7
